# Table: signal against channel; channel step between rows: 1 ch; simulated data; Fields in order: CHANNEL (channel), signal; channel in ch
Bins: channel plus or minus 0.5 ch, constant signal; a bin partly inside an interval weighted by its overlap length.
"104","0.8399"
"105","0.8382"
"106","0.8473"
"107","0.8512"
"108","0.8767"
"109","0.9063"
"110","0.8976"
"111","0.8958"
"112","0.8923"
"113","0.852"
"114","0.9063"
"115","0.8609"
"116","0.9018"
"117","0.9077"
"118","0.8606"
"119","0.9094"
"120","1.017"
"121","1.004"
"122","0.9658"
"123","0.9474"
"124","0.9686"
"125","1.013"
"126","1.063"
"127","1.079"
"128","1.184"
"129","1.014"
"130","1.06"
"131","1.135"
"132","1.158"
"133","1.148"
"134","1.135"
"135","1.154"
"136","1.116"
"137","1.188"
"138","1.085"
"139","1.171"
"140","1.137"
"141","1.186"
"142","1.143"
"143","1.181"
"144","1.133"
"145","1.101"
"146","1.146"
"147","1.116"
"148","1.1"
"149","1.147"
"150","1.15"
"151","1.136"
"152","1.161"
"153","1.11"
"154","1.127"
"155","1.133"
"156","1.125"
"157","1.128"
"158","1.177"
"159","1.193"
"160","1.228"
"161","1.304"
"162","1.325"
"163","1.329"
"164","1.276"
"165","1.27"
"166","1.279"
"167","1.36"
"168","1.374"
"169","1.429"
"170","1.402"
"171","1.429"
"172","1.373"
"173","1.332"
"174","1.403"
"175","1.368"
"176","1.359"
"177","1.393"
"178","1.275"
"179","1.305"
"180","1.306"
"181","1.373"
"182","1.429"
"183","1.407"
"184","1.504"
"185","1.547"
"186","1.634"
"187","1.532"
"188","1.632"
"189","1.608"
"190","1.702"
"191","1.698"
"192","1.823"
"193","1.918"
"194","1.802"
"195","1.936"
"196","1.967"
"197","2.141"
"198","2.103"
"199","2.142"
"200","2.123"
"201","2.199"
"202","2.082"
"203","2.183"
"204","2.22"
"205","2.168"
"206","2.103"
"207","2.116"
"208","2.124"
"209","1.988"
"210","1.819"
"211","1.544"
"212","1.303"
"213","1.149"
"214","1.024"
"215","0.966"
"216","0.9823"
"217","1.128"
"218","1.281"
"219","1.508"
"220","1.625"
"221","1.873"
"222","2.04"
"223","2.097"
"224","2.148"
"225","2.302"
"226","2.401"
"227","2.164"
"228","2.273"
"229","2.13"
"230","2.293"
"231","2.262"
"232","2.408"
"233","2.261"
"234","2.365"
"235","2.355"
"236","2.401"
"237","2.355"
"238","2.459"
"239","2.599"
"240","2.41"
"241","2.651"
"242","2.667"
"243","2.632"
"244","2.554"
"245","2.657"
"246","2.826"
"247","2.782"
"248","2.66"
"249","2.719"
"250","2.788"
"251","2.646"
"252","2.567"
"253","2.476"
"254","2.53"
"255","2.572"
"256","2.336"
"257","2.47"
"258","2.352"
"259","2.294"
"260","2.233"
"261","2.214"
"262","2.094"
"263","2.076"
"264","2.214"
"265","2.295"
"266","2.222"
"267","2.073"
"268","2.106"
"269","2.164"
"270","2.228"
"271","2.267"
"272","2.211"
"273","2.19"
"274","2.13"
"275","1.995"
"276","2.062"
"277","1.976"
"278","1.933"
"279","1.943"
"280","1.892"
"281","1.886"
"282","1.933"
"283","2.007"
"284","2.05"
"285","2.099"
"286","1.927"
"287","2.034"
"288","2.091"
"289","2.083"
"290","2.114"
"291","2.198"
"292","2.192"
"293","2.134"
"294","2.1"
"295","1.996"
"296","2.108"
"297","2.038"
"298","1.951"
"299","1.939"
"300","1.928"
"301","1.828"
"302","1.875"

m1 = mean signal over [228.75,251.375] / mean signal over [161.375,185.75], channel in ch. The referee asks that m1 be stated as 1.8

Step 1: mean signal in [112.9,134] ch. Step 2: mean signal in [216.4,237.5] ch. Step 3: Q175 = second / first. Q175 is 2.1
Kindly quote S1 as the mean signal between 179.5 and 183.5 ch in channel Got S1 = 1.38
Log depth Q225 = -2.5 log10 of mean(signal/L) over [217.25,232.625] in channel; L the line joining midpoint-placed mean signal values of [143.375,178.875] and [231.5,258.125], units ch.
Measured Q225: 0.10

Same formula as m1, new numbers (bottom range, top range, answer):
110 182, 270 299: 1.78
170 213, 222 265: 1.41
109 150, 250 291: 2.09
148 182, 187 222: 1.38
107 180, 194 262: 1.90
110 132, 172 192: 1.51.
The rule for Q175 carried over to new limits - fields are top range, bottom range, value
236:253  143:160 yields 2.29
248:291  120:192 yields 1.77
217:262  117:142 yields 2.19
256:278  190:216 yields 1.18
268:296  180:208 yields 1.12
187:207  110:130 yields 2.05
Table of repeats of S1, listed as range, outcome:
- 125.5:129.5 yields 1.08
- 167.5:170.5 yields 1.4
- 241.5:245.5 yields 2.63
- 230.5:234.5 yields 2.32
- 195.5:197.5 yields 2.05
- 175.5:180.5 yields 1.33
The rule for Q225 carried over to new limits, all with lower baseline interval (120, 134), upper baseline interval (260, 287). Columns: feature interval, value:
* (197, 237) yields -0.15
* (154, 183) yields 0.03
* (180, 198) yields -0.13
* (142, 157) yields 0.08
